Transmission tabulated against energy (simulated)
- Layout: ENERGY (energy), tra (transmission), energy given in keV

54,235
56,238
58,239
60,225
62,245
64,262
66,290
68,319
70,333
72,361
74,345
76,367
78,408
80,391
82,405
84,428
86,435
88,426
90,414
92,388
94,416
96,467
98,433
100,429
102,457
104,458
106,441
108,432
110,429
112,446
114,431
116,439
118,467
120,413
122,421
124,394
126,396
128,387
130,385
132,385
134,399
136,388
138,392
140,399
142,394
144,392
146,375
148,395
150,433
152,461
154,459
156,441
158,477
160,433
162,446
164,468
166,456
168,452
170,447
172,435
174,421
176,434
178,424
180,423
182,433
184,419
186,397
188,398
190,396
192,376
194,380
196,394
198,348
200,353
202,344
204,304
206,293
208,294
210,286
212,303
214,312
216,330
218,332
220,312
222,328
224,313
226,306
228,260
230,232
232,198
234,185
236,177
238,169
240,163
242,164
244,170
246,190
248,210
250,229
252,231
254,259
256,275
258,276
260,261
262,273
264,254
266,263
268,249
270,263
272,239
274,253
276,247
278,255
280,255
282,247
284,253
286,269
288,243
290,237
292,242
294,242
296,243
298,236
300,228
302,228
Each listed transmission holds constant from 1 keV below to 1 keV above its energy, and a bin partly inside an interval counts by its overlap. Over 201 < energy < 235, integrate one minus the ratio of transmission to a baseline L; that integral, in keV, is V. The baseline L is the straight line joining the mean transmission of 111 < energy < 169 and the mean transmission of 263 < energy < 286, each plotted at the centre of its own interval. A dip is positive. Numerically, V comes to 3.6 keV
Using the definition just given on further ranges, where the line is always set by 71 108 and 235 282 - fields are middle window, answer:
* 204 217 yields -0.9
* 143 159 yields -3.7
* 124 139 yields -0.8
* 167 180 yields -4.4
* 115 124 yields -1.1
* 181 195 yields -4.1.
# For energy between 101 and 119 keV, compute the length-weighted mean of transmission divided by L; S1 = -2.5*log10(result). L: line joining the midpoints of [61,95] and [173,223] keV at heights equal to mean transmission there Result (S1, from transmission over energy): -0.21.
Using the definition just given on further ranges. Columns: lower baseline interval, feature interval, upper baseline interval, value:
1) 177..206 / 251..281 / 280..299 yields 0.09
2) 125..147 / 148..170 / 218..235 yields -0.24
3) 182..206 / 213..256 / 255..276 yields 0.27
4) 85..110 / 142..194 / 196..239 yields -0.22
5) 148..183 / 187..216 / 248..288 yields 0.11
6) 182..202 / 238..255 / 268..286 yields 0.43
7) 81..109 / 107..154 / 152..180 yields 0.07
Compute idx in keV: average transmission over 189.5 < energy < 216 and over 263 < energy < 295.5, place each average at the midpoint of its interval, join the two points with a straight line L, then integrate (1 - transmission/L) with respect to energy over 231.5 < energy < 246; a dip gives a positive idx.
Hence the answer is 5.9 keV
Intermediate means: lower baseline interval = 336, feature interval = 175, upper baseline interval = 251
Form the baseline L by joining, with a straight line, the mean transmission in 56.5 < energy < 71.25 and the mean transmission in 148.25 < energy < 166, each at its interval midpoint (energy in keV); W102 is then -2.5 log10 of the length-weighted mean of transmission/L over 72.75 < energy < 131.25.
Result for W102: -0.21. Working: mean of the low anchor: 274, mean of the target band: 419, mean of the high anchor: 450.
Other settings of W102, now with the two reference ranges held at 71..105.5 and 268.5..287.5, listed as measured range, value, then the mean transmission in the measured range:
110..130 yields -0.089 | 420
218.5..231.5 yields 0.032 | 290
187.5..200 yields -0.169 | 379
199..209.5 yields -0.001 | 316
